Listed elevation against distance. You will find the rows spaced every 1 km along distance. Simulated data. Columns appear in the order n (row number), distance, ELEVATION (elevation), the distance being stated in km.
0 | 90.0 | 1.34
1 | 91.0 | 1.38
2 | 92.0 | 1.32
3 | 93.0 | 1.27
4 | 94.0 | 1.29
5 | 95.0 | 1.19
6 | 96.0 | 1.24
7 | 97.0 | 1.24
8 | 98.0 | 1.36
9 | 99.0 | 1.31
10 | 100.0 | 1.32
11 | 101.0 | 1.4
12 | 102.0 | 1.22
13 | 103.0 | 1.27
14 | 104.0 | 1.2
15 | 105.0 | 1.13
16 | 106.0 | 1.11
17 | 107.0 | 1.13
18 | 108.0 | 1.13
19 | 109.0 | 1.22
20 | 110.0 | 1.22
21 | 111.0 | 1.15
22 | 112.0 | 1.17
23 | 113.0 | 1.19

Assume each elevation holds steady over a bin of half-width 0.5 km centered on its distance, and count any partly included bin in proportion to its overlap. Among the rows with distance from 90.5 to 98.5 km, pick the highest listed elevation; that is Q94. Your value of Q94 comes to 1.38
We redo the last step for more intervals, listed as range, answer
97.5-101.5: 1.4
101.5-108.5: 1.27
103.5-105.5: 1.2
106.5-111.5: 1.22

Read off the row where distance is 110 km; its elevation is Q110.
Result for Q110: 1.22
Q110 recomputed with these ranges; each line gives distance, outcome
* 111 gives 1.15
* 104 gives 1.2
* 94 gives 1.29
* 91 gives 1.38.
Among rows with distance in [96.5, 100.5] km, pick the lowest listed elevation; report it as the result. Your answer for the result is 1.24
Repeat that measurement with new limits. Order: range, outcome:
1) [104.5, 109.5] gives 1.11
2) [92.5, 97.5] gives 1.19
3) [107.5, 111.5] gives 1.13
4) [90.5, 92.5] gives 1.32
